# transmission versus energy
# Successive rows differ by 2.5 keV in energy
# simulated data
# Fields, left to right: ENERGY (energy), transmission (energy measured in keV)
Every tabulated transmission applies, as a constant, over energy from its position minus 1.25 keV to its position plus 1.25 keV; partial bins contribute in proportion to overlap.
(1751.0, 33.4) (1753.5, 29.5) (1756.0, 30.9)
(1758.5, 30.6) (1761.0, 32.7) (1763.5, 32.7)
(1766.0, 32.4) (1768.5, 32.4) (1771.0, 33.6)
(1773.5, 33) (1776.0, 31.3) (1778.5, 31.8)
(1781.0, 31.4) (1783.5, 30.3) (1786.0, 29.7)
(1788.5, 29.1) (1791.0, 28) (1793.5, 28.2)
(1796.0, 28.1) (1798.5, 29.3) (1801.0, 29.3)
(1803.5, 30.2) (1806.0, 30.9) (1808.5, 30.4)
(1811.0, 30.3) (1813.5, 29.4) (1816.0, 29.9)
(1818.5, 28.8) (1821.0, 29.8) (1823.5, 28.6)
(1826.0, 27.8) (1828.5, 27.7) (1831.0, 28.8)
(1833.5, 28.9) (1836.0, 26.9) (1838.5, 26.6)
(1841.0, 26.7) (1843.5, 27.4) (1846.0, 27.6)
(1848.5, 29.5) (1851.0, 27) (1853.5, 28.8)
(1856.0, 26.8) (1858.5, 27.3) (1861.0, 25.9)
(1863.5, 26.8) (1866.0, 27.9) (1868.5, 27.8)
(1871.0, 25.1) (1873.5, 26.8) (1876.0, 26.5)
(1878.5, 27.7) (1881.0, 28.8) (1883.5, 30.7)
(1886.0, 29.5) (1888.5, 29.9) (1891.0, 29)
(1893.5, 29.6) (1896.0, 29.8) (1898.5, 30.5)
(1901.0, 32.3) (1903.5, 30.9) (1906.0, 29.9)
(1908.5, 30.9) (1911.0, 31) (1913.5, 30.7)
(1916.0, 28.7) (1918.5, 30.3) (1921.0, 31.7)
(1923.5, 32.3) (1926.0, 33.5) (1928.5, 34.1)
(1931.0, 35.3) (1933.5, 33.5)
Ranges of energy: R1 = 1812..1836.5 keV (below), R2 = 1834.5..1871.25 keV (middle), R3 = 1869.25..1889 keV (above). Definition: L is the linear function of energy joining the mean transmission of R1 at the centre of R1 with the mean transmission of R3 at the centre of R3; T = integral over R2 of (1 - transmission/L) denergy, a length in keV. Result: 1.4 keV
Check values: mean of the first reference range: 28.7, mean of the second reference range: 28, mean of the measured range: 27.3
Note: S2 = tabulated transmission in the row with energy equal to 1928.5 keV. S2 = 34.1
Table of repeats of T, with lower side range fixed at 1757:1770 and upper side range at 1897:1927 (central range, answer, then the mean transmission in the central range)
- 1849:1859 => 1.2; 27.6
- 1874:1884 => 1.0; 28.1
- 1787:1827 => 3.2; 29.3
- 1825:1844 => 2.4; 27.6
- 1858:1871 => 1.8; 26.9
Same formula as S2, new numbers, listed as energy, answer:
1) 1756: 30.9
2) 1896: 29.8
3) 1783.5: 30.3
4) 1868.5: 27.8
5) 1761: 32.7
